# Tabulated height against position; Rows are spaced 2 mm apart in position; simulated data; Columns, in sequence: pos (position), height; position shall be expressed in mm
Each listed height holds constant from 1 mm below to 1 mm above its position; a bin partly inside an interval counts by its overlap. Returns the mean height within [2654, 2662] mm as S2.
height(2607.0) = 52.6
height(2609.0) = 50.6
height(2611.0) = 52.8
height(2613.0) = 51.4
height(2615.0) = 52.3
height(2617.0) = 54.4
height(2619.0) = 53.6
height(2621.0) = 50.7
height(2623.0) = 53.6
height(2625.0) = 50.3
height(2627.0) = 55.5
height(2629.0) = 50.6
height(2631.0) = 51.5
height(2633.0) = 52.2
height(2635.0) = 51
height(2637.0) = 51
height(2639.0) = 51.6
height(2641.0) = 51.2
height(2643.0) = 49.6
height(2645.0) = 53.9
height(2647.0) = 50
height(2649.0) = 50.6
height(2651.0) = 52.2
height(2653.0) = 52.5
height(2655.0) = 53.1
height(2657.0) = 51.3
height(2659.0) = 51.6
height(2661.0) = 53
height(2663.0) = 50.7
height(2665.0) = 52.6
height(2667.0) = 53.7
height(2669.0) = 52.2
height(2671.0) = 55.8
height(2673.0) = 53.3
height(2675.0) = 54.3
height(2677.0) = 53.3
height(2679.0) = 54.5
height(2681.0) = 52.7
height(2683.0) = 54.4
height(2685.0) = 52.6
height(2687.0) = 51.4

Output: 52.2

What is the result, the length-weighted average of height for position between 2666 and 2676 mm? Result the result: 53.9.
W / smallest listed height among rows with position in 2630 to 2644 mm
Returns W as 49.6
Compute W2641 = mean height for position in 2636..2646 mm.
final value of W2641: 51.5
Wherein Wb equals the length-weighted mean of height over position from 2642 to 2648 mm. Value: 51.2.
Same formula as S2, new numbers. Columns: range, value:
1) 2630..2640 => 51.5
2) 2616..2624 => 53.1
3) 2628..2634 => 51.4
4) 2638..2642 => 51.4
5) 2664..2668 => 53.2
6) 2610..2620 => 52.9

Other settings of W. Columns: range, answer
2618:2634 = 50.3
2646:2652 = 50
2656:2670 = 50.7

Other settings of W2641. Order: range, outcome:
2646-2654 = 51.3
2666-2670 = 53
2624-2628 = 52.9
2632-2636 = 51.6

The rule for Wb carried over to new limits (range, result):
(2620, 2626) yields 51.5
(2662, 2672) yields 53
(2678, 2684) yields 53.9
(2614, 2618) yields 53.3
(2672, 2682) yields 53.6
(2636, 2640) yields 51.3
